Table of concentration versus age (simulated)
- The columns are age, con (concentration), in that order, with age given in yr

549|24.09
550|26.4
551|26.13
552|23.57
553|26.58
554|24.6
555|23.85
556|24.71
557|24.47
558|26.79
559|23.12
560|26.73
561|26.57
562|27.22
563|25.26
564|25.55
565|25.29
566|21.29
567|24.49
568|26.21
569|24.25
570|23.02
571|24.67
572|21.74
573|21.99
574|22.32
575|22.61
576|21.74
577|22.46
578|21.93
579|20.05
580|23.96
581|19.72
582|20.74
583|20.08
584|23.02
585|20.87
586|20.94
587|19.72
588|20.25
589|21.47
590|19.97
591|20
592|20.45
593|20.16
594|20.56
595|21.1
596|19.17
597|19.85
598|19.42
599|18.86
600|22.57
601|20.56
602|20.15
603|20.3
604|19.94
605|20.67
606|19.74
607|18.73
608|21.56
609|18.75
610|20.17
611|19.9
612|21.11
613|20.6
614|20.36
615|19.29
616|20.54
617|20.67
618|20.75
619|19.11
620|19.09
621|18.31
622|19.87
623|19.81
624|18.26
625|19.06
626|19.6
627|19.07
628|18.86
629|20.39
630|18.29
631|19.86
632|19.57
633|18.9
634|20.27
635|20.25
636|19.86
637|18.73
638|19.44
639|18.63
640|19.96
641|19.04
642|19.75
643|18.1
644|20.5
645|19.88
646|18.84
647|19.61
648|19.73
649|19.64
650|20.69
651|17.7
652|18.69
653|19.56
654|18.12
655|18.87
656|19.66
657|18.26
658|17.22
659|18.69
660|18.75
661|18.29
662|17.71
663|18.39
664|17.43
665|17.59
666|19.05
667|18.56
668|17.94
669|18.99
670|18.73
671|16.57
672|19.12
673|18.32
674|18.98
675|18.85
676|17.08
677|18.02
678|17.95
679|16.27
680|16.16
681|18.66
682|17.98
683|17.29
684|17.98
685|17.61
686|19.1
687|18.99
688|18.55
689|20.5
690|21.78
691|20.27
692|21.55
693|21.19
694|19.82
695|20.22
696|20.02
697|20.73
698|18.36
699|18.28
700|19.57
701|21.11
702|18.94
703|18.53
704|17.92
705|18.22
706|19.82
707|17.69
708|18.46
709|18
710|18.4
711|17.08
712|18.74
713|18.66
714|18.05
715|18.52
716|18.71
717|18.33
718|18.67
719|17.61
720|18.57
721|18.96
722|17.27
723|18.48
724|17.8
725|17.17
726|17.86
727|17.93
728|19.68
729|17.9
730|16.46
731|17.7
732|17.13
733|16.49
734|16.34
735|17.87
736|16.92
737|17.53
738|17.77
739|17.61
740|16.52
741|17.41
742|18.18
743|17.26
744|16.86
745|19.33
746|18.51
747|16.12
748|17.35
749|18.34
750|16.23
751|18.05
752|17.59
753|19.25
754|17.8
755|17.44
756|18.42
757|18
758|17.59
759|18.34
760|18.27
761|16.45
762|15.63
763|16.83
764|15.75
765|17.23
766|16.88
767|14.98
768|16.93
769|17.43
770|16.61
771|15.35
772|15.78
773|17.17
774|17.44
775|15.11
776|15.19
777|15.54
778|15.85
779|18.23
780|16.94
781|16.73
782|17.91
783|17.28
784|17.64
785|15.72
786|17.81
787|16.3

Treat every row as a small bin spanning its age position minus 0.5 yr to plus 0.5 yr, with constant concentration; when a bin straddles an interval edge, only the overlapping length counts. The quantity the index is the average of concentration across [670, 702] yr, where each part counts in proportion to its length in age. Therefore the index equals 18.9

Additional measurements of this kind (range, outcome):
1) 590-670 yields 19.4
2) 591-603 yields 20.2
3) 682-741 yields 18.5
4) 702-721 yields 18.4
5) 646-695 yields 18.7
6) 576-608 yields 20.6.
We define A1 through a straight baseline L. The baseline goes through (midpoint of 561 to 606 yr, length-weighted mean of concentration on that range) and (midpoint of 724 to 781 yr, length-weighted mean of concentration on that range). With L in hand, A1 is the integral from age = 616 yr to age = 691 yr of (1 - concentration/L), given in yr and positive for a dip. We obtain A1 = 3.7 yr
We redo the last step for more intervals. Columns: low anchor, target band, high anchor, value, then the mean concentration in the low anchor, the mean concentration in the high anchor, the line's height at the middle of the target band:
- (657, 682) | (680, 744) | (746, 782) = -3.1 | 18.1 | 17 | 17.6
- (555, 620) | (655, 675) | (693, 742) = 1.3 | 21.7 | 18.3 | 19.7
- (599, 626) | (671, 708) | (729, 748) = -1.1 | 20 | 17.3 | 18.4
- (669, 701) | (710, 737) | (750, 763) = 0.5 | 18.9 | 17.6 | 18.2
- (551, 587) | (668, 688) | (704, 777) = 1.7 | 23.5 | 17.5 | 19.7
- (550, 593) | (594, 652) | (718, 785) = 4.7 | 23.1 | 17.3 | 21.4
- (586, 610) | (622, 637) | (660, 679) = -0.1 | 20.2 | 18.2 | 19.3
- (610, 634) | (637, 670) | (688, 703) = 1.6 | 19.6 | 20.1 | 19.8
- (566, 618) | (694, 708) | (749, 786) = -0.5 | 21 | 17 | 18.5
